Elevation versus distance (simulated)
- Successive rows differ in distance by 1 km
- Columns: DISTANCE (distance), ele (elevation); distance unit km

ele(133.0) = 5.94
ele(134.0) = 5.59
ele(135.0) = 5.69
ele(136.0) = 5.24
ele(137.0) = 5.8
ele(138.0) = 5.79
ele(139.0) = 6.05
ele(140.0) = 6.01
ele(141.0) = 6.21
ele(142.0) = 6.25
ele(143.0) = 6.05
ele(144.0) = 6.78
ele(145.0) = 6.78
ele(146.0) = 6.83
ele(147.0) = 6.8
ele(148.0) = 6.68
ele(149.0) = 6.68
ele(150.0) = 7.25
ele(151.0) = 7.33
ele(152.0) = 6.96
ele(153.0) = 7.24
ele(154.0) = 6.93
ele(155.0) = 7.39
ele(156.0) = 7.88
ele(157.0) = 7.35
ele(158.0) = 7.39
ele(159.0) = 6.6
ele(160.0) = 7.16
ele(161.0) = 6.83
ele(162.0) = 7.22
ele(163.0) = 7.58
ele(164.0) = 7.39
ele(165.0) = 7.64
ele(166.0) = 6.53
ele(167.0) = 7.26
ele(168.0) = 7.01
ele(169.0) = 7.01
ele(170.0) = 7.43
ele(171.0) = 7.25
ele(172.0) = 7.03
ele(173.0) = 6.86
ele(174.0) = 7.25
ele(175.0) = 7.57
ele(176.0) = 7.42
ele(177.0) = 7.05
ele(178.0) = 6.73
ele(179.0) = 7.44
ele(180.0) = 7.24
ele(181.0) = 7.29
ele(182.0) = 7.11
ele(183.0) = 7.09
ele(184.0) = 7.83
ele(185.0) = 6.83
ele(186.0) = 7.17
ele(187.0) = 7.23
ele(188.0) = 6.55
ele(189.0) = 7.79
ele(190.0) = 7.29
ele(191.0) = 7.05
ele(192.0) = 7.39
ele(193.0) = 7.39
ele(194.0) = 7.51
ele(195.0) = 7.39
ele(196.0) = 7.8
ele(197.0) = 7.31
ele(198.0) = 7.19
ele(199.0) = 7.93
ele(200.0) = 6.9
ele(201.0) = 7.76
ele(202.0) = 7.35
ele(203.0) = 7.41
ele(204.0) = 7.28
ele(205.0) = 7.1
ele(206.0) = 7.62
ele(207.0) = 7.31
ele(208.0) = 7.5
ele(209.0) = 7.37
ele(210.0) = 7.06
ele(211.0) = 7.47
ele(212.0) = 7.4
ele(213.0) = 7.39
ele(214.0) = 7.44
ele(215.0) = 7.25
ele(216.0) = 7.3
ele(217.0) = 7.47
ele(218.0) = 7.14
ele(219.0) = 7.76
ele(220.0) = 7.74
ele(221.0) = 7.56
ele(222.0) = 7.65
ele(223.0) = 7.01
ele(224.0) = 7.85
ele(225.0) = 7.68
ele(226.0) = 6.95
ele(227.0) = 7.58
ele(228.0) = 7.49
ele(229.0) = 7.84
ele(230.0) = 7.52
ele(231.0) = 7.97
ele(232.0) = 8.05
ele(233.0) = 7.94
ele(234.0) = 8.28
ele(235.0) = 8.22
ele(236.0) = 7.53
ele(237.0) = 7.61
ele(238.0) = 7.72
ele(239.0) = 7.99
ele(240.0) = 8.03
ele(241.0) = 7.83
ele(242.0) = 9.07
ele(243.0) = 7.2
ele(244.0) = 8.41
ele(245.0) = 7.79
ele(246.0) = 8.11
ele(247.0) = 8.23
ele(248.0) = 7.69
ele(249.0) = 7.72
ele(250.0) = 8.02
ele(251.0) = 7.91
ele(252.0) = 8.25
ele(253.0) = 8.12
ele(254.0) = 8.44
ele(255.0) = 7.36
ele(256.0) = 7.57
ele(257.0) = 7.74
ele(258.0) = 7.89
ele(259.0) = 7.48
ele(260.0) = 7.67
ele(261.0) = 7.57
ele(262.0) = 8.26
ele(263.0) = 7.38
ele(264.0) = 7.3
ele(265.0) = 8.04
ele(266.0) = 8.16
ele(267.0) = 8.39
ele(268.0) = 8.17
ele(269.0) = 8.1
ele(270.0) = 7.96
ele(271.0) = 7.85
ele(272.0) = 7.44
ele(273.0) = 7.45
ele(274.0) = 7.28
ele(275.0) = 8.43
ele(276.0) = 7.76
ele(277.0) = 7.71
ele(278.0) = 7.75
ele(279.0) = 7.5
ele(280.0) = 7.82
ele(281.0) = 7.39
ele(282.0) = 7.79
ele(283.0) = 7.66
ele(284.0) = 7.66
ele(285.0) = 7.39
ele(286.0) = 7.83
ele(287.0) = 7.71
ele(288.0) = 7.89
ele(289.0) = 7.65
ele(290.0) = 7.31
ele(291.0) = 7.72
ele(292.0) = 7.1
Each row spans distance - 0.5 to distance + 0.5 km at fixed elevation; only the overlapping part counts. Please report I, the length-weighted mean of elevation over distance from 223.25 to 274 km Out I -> 7.85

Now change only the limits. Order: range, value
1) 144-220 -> 7.25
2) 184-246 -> 7.54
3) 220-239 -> 7.7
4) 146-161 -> 7.1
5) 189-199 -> 7.42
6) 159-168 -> 7.16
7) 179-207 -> 7.33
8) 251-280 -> 7.82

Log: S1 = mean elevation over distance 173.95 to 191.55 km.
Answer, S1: 7.22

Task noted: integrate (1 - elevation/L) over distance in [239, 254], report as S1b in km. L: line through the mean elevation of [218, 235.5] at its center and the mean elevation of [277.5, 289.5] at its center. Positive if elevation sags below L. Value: -0.7 km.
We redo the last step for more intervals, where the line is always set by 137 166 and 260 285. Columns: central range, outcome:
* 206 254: -1.7 km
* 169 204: -0.8 km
